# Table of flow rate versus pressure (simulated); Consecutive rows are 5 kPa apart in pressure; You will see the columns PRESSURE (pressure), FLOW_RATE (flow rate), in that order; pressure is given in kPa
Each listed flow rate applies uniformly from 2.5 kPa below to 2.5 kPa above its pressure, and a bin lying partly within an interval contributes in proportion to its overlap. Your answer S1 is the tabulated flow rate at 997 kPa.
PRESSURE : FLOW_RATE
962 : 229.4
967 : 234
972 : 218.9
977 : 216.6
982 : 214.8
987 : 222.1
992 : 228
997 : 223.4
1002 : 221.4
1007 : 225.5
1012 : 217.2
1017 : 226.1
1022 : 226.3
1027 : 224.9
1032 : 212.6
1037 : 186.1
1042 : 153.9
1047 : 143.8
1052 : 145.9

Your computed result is 223.4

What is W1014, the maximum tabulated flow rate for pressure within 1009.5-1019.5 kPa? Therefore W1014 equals 226.1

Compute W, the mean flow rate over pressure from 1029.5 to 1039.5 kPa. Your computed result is 199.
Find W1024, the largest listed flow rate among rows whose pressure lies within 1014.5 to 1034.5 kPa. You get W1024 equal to 226.3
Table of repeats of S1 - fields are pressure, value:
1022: 226.3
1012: 217.2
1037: 186.1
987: 222.1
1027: 224.9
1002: 221.4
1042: 153.9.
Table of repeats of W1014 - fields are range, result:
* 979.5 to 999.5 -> 228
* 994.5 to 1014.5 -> 225.5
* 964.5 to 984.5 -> 234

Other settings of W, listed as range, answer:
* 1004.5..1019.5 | 223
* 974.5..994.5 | 220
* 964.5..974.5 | 226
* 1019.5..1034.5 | 221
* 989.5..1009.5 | 225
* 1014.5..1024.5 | 226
